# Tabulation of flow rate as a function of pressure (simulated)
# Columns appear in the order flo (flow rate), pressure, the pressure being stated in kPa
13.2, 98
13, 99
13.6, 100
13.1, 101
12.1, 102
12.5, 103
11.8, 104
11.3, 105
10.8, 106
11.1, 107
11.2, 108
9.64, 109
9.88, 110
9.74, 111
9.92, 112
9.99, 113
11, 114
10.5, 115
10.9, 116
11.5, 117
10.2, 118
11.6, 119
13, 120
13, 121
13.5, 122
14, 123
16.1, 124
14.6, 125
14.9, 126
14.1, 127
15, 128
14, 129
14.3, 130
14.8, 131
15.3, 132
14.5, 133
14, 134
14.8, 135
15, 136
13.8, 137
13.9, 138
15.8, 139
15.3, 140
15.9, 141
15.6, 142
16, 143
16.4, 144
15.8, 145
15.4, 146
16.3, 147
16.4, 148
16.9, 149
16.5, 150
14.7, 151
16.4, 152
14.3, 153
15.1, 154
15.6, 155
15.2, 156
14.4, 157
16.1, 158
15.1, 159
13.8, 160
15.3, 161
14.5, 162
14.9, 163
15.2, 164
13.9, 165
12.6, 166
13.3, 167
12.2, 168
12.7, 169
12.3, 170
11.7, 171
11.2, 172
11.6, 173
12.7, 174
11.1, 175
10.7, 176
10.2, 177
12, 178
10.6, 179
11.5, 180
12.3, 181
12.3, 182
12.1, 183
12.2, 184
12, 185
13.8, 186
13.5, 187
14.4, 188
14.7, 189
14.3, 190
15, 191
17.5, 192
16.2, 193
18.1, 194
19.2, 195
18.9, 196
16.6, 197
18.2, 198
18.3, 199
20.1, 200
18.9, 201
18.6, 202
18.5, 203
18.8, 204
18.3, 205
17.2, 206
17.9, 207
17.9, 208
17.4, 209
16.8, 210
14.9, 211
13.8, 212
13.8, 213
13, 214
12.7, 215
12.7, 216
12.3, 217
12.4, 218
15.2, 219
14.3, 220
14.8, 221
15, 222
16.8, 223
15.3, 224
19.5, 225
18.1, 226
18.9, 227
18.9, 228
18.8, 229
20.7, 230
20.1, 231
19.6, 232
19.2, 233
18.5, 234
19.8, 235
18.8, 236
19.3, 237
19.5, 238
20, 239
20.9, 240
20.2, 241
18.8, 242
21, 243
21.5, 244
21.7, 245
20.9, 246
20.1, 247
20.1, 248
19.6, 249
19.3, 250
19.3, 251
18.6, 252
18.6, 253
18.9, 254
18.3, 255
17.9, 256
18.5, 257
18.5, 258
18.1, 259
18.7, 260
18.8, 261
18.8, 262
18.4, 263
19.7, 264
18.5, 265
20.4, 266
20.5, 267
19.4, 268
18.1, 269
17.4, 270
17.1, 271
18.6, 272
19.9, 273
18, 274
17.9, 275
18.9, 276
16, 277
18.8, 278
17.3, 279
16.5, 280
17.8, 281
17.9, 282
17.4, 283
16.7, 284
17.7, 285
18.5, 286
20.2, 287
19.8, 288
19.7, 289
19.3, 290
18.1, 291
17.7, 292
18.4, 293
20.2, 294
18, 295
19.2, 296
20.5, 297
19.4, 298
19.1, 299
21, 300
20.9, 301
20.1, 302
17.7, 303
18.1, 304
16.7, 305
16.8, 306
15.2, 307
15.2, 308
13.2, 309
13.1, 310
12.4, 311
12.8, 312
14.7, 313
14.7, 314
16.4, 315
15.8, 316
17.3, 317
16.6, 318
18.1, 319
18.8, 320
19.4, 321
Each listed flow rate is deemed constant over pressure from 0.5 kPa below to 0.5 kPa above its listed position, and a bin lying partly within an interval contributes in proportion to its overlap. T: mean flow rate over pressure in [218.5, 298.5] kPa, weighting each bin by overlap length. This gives 18.7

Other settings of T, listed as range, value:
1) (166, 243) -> 15.8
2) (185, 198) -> 15.9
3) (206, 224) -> 14.9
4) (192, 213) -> 17.6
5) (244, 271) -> 19.1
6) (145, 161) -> 15.5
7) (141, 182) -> 14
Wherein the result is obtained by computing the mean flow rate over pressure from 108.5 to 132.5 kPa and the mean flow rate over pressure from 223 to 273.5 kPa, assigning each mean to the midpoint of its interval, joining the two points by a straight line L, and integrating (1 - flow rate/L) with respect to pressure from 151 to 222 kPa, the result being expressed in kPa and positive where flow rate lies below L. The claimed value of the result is 5.78 kPa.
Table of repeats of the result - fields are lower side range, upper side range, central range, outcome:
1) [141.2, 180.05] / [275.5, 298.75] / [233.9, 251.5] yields -3.2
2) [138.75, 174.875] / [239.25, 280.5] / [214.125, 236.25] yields 0.9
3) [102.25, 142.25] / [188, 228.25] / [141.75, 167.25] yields -1.8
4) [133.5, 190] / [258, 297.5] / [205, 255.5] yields -3.4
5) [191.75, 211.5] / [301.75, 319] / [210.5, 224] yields 2.7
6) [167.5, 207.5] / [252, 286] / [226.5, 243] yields -2.7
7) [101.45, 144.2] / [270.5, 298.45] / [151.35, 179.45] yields 2.0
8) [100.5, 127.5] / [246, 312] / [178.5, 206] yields -1.4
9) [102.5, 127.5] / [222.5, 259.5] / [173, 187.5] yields 3.5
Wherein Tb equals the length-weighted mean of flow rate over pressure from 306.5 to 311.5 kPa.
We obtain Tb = 13.8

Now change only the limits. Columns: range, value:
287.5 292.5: 18.9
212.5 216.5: 13.1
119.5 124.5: 13.9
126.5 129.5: 14.4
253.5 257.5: 18.4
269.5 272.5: 17.7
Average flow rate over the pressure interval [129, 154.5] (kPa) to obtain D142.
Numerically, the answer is 15.3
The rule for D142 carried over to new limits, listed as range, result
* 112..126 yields 12.3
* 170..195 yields 13.1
